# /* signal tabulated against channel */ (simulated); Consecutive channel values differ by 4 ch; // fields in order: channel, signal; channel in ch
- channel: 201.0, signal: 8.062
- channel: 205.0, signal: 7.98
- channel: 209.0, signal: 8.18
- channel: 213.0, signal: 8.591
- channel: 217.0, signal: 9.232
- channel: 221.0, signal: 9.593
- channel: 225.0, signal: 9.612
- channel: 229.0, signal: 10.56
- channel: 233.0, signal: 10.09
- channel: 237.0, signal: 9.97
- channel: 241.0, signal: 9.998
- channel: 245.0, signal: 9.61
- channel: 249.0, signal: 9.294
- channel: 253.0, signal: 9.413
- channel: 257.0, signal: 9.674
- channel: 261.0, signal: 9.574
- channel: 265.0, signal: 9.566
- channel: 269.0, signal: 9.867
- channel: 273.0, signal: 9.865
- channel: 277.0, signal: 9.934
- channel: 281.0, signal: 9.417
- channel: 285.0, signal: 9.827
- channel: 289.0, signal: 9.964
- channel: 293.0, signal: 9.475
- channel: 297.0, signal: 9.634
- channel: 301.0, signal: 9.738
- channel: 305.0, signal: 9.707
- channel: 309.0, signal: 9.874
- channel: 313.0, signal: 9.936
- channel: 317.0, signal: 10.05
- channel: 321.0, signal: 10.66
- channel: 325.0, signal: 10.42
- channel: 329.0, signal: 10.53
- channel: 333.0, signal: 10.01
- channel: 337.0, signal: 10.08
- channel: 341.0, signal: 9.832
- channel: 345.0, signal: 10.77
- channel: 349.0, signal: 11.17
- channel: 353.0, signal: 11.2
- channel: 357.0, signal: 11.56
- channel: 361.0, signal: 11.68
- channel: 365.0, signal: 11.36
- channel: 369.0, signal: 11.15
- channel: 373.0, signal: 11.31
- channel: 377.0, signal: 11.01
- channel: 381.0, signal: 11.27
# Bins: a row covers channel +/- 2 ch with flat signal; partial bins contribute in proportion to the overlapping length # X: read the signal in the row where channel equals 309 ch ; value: 9.874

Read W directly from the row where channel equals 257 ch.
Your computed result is 9.674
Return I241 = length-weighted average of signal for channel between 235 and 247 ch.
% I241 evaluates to 9.86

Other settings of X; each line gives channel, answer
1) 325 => 10.42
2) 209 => 8.18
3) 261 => 9.574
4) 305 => 9.707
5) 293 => 9.475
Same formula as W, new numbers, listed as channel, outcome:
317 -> 10.05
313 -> 9.936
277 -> 9.934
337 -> 10.08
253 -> 9.413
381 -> 11.27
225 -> 9.612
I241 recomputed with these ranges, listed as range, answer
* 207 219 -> 8.67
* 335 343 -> 9.96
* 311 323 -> 10.2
